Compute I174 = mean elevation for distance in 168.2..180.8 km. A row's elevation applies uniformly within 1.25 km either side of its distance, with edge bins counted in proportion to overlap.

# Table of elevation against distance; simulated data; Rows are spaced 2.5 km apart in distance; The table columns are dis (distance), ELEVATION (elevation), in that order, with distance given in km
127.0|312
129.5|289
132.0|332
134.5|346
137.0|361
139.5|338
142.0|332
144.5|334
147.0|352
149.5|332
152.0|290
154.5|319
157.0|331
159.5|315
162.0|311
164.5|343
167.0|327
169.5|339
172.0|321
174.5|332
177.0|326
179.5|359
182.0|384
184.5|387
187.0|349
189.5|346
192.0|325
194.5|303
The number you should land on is 336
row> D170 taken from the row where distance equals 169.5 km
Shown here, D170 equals 339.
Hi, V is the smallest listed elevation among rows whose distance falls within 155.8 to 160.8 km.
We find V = 315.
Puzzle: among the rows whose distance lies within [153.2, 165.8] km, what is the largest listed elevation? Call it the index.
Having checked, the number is 343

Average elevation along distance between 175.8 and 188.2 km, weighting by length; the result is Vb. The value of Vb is 361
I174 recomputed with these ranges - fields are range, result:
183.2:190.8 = 361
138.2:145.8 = 335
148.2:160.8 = 318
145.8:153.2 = 325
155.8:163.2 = 319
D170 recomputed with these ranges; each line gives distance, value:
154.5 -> 319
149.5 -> 332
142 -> 332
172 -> 321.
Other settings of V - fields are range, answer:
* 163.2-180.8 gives 321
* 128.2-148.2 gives 289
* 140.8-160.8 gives 290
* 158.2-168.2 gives 311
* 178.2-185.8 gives 359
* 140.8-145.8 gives 332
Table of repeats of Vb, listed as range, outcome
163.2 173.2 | 332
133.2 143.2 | 344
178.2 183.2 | 371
